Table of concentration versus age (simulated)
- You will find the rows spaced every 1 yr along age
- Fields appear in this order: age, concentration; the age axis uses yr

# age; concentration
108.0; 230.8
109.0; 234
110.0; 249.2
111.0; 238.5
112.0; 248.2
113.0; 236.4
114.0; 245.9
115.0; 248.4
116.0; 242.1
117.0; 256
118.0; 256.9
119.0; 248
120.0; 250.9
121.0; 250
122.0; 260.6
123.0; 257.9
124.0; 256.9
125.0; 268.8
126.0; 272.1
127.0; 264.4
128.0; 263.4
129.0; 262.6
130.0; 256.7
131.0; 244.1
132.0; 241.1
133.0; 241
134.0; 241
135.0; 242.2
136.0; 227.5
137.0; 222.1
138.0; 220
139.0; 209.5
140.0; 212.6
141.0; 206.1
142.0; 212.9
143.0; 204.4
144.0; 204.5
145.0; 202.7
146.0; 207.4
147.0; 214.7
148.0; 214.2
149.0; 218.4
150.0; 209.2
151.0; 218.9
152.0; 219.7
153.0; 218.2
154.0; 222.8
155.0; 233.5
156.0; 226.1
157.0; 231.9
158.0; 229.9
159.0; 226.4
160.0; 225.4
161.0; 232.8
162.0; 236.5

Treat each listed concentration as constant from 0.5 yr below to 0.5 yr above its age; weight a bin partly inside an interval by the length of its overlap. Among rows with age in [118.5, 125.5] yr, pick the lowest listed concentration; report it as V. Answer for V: 248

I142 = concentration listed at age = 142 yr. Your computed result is 212.9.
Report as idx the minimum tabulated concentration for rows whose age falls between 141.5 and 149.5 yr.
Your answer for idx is 202.7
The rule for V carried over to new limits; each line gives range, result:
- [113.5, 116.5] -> 242.1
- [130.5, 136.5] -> 227.5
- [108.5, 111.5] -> 234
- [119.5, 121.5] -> 250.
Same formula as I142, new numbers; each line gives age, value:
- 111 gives 238.5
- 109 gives 234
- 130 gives 256.7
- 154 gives 222.8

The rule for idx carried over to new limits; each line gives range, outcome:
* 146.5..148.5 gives 214.2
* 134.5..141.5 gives 206.1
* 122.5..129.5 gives 256.9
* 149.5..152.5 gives 209.2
